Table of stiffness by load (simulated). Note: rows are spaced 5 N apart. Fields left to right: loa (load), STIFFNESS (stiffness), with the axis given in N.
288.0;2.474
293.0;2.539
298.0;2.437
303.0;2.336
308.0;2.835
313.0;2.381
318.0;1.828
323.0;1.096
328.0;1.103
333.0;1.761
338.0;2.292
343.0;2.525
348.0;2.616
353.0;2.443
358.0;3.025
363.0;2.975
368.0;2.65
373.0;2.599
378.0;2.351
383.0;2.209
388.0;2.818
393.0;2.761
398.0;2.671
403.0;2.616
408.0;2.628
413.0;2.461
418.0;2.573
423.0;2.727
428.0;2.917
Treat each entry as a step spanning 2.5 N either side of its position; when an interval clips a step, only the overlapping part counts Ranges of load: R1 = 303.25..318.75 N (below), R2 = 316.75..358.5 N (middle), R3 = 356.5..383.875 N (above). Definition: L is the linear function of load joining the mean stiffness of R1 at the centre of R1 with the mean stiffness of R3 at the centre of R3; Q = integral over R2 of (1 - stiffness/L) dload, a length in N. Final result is 8.0 N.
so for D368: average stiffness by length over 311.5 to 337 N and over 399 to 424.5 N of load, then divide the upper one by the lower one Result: 1.58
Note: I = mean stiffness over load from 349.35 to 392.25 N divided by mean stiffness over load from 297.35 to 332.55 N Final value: 1.34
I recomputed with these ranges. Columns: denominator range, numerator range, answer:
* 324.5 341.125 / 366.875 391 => 1.47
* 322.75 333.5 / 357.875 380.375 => 2.09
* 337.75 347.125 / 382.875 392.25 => 1.07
